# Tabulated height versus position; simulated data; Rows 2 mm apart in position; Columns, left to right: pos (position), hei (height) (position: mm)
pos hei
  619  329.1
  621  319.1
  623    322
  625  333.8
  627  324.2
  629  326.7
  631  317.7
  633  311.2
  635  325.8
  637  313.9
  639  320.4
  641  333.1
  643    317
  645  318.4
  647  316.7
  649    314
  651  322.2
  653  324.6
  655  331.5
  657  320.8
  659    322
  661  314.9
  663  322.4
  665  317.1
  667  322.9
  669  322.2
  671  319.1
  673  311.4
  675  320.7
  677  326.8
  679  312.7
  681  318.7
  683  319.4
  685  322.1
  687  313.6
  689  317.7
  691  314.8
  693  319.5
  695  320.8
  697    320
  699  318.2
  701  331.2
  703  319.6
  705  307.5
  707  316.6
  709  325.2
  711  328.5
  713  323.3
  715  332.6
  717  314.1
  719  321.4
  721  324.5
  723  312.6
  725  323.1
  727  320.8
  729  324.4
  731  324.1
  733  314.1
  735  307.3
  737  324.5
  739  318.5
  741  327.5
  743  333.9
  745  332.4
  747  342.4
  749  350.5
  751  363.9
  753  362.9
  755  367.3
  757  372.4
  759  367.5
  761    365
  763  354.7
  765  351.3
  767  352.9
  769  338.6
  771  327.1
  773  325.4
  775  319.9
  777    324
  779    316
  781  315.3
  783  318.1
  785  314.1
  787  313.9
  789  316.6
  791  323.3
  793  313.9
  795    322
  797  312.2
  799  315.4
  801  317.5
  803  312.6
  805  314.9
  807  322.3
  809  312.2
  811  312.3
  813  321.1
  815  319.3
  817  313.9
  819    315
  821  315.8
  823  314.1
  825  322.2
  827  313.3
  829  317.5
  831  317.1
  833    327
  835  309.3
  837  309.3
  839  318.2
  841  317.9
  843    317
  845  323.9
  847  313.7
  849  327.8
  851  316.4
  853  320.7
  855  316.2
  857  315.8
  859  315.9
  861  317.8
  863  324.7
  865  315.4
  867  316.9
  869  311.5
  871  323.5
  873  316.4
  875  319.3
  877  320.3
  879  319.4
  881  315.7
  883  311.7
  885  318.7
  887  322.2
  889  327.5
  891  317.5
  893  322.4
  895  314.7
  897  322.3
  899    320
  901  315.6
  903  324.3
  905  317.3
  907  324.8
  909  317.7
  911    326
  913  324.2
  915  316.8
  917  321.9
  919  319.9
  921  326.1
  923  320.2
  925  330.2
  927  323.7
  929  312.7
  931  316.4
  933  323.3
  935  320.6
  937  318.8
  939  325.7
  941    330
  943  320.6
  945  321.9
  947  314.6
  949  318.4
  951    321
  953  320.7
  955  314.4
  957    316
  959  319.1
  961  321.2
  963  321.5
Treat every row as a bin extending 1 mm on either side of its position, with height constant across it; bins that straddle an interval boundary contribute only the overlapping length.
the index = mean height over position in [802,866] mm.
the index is 317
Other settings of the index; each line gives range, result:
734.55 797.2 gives 335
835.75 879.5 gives 318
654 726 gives 320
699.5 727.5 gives 321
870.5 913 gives 320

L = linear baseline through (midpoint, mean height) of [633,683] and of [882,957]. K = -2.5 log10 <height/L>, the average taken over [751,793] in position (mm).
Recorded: -0.06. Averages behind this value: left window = 320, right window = 321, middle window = 337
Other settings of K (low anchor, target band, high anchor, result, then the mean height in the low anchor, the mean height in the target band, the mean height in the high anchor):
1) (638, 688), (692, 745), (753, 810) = 0.011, 320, 322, 330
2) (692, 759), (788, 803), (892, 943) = 0.032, 329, 317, 321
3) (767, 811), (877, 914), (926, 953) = 0.000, 319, 320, 321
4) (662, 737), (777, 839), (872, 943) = 0.013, 320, 316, 321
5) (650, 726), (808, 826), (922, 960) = 0.014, 320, 316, 320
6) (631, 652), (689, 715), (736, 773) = 0.044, 319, 321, 347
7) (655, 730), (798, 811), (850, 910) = 0.013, 320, 316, 319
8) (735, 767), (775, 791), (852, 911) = 0.077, 348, 317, 319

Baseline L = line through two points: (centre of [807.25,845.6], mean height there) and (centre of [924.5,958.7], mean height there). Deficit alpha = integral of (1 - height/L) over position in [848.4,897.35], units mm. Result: -0.1 mm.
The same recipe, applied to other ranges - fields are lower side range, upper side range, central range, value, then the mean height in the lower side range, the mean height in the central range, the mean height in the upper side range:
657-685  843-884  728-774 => -3.2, 319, 341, 318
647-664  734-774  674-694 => 0.6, 321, 319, 344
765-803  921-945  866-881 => 0.2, 322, 318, 322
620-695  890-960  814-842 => 0.4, 320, 316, 321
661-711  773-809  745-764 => -2.5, 319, 359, 317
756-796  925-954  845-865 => 0.5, 333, 319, 321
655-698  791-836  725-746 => -0.3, 319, 323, 317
